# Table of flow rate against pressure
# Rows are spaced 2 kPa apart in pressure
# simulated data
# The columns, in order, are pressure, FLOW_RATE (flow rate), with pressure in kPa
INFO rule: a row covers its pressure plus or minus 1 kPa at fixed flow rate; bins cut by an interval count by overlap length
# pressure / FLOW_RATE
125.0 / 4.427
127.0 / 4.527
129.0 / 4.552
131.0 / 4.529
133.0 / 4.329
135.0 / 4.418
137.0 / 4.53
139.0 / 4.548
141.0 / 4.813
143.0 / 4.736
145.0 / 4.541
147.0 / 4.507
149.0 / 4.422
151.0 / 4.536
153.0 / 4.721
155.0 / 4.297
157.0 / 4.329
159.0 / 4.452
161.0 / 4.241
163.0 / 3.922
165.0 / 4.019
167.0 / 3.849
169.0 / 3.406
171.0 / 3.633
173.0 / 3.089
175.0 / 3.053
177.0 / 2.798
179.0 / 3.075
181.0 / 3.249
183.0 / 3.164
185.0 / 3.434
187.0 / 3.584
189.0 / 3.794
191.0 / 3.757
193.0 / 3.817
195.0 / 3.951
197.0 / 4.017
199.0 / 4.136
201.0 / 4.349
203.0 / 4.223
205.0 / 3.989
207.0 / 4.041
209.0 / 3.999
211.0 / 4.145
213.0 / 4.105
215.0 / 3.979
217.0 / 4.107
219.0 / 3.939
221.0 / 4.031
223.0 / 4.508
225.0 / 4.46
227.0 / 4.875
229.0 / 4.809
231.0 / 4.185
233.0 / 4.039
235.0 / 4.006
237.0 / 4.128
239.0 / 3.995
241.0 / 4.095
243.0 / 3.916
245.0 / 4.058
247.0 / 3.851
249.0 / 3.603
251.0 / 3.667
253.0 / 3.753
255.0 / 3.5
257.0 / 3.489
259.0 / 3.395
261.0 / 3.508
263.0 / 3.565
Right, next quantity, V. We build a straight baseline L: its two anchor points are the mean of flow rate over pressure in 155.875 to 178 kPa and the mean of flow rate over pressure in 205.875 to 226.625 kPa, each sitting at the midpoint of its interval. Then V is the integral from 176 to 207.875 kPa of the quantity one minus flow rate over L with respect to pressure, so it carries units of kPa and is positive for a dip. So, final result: 1.9 kPa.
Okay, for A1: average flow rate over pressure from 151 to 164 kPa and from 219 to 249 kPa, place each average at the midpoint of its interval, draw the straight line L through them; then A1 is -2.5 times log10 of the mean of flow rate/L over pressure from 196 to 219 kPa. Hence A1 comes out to 0.04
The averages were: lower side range 4.34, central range 4.09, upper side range 4.18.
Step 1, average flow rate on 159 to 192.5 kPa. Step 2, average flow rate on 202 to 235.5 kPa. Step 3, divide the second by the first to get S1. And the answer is 1.19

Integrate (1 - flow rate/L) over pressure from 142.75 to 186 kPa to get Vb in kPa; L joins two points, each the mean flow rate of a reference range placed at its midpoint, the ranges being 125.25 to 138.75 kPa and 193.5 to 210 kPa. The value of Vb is 4.4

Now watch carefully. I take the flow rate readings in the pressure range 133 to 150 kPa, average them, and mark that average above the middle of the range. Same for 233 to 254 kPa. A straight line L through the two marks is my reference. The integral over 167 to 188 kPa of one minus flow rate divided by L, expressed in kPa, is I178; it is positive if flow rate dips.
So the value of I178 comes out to 5.1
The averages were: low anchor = 4.55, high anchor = 3.91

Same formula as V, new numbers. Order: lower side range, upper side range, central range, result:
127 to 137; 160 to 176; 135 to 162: -2.76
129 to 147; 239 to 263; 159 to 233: 3.88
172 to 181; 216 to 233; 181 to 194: -0.90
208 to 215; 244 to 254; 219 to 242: -2.01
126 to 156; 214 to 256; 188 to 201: 0.99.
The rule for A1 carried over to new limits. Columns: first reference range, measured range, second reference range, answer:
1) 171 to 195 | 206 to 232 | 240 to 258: -0.18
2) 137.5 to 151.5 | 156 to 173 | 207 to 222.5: 0.13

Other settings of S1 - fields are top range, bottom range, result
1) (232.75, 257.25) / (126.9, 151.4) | 0.85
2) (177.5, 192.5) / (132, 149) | 0.75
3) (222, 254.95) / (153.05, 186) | 1.12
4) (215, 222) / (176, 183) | 1.31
